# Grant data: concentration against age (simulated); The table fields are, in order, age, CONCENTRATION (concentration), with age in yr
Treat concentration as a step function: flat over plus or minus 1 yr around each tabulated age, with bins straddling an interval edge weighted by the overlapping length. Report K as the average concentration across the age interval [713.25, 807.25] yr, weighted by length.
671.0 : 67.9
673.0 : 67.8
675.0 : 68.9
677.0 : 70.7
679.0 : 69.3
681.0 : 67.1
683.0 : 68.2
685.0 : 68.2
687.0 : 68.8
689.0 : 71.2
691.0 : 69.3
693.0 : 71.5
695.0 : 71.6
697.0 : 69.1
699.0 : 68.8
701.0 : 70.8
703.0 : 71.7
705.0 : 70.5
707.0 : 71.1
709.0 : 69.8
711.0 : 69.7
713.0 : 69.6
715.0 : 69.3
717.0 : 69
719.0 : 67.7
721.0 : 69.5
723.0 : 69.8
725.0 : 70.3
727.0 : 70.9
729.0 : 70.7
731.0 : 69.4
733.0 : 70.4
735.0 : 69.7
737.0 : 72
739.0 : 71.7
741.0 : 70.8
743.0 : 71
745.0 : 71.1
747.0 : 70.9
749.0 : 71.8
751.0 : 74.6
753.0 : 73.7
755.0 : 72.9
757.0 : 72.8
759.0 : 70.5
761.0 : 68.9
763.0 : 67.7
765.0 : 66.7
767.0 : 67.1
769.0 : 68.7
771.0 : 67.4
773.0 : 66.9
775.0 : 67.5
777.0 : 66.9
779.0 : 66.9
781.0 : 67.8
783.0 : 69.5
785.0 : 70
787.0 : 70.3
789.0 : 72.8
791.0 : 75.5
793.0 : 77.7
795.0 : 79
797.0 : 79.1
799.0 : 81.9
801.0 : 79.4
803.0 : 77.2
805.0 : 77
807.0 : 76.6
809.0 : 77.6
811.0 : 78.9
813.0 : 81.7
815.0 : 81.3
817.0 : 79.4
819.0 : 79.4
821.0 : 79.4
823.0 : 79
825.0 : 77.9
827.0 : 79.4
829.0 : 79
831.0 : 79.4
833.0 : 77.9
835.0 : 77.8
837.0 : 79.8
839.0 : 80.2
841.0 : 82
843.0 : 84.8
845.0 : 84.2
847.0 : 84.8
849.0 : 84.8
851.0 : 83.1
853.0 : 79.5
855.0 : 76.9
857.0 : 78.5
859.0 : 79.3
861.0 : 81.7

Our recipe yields 71.4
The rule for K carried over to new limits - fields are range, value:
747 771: 70.4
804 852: 80.2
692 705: 70.6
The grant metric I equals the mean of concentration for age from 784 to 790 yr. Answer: 71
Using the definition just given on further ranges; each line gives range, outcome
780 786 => 69.1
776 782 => 67.2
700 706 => 71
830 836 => 78.4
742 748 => 71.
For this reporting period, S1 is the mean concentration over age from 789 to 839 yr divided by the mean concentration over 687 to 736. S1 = 1.12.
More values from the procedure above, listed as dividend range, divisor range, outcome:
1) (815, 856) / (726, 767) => 1.14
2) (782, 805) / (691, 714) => 1.08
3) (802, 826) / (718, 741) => 1.12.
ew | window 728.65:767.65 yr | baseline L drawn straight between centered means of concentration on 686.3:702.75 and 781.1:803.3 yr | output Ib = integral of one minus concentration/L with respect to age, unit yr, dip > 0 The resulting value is 1.2 yr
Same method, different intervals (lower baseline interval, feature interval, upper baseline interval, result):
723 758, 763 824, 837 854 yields 2.39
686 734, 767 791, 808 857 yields 2.21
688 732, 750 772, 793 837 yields 1.26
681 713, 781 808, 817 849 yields 0.67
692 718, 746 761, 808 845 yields 0.37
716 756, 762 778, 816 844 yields 1.45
